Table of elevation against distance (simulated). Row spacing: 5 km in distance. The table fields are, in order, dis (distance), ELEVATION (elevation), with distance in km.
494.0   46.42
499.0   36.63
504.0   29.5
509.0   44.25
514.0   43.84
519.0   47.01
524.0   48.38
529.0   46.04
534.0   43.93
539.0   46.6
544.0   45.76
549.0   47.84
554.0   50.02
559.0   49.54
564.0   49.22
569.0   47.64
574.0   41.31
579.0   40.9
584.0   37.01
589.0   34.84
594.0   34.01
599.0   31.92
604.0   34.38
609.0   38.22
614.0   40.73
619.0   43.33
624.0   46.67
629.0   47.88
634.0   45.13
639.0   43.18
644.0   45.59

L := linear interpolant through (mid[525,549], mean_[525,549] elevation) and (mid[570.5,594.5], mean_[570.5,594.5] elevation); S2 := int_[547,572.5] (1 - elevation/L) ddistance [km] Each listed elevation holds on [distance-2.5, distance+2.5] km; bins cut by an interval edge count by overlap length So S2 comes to -3.9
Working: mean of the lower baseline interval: 46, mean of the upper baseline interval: 38.3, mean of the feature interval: 48.6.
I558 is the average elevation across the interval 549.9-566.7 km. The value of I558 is 49.4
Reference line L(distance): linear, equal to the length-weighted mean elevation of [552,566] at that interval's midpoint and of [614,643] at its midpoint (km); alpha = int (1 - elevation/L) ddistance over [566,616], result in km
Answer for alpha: 9.8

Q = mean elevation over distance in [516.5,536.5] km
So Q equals 46.3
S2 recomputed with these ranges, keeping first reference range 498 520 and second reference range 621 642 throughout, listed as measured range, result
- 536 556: -2.7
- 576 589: 1.5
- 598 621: 3.4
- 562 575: -1.1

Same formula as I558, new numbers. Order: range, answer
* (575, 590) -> 38.2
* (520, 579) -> 46.7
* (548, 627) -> 41.6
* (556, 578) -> 46.6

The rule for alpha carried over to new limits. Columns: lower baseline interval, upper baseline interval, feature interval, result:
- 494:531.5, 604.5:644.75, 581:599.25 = 3.4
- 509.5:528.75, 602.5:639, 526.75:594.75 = 0.9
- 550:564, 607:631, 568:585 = 2.1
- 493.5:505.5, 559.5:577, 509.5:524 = -2.5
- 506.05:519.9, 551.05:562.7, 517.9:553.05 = 0.3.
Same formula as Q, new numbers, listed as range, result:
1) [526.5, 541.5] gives 45.5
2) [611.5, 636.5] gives 44.7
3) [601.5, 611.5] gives 36.3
